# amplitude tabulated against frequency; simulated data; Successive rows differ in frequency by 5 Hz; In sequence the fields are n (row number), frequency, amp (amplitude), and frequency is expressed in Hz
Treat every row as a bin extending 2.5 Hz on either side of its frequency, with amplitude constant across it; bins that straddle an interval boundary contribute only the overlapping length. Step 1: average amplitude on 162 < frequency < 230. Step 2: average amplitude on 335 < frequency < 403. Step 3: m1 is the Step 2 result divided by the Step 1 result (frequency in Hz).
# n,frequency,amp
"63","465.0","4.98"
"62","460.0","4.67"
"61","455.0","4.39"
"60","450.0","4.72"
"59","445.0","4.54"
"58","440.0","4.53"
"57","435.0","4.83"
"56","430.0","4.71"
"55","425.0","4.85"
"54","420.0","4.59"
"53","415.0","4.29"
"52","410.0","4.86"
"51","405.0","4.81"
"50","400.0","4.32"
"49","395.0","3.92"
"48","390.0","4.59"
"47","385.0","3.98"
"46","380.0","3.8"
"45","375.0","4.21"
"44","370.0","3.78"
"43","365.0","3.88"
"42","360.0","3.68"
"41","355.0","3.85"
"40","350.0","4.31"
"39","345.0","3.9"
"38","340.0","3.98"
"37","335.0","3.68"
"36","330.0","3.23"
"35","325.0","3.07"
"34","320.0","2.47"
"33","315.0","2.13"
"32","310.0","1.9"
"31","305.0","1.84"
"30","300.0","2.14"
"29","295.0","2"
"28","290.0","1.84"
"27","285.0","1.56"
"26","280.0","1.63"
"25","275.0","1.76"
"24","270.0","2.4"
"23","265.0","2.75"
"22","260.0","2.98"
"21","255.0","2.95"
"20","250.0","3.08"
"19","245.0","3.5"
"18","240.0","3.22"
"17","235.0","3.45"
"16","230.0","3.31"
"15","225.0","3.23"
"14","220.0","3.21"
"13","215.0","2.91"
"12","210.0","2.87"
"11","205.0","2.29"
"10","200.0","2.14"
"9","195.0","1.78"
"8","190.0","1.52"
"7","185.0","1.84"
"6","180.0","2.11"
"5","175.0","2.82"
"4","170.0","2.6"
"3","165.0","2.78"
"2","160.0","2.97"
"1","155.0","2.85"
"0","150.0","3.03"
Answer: 1.60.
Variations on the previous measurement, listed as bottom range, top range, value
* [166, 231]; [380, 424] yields 1.76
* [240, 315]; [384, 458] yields 1.95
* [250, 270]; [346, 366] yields 1.38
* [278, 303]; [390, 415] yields 2.43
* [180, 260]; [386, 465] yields 1.67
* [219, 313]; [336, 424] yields 1.63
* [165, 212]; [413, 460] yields 2.06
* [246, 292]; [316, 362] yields 1.49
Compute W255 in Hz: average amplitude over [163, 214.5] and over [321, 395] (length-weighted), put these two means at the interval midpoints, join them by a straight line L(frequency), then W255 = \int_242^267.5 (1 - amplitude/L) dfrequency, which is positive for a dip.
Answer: -1.5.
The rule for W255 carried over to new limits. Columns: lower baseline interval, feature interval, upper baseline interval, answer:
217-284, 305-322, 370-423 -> 6.7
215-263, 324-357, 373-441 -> 1.8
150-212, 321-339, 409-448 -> 2.1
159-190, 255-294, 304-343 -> 7.4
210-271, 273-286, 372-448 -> 6.7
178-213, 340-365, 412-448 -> -1.0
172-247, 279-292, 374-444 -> 6.5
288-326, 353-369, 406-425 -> -2.0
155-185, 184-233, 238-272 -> 4.4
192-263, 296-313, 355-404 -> 7.4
